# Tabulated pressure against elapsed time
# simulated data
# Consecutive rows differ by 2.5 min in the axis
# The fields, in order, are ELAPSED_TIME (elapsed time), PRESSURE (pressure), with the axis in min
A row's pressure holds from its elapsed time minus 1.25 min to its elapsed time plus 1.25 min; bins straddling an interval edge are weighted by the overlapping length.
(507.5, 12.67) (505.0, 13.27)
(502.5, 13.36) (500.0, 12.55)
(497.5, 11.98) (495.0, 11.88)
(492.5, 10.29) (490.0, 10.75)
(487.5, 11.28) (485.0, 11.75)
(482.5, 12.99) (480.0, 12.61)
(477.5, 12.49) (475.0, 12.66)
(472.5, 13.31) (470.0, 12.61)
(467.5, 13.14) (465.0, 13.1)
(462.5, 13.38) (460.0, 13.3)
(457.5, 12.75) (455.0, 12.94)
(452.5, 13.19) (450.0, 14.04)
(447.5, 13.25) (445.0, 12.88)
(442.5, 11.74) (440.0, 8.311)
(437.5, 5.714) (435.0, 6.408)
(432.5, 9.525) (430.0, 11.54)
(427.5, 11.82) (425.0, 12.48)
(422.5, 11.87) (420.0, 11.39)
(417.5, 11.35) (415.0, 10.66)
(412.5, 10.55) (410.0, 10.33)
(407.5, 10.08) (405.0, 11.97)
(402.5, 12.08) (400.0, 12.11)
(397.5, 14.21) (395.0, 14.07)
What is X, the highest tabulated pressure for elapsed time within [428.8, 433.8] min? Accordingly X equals 11.54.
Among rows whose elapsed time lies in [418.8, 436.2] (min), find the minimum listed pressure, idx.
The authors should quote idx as 6.408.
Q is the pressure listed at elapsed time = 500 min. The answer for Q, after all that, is 12.55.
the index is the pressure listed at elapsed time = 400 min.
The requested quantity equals 12.11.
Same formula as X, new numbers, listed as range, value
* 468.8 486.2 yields 13.31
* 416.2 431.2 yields 12.48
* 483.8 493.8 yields 11.75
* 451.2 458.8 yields 13.19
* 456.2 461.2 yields 13.3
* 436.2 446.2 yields 12.88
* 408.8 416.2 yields 10.66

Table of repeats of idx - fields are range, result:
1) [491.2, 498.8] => 10.29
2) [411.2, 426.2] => 10.55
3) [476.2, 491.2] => 10.75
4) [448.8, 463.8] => 12.75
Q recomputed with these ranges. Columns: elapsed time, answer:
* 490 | 10.75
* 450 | 14.04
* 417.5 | 11.35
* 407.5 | 10.08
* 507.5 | 12.67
